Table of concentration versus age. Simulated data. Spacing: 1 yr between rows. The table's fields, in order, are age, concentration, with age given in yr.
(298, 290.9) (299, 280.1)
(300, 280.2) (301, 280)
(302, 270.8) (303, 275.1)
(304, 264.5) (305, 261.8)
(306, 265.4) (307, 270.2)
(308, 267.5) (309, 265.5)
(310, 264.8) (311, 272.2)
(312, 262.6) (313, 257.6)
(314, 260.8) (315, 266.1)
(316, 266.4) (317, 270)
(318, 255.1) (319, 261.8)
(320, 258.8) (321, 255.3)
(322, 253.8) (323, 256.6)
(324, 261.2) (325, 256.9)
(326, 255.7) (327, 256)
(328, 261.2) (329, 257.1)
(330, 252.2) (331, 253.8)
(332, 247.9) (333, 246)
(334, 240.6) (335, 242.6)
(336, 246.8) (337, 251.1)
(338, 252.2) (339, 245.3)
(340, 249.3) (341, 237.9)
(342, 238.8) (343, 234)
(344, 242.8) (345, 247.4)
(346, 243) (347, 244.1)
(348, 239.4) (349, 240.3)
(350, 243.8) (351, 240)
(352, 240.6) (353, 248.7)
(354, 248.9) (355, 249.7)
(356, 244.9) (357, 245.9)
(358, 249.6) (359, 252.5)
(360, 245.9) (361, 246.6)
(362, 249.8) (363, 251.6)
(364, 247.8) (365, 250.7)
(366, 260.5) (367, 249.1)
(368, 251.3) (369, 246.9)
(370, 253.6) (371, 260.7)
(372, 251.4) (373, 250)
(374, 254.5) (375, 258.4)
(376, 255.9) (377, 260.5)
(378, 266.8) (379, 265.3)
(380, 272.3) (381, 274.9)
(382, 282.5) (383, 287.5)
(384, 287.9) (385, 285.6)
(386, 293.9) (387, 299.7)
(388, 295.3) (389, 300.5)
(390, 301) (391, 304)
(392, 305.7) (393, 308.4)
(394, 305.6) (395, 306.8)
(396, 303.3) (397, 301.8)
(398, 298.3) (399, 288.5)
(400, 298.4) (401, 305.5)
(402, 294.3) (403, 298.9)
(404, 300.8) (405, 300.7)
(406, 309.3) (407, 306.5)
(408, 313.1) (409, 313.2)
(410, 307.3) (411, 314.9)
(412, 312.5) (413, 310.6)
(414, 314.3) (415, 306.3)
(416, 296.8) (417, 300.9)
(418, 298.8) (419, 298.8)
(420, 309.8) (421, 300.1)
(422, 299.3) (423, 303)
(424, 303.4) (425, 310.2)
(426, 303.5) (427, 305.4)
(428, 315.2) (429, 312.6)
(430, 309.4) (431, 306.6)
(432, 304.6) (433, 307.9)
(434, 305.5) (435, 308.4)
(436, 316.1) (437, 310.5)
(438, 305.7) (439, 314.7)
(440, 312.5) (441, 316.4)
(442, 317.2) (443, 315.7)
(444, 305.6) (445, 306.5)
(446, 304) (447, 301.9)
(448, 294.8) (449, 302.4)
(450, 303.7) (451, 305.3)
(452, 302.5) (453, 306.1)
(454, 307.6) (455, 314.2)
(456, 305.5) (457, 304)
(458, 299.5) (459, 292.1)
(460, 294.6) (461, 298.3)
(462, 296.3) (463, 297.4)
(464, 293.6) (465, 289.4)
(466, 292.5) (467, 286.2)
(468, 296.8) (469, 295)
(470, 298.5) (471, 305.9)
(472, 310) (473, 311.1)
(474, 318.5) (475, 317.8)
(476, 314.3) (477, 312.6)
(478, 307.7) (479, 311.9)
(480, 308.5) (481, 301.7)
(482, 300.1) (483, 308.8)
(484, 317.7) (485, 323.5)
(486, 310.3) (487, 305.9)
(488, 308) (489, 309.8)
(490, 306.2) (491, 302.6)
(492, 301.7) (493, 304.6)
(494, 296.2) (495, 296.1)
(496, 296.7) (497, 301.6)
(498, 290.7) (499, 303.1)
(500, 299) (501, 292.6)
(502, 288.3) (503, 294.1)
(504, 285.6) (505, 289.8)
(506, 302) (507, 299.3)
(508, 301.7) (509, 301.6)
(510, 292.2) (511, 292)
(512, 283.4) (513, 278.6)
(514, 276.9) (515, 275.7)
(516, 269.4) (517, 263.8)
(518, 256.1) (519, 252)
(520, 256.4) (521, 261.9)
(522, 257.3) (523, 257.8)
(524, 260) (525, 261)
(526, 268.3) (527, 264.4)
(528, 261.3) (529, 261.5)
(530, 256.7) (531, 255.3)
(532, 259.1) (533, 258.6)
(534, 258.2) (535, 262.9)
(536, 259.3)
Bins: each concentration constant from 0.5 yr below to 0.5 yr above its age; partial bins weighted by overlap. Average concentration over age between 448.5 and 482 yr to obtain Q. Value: 303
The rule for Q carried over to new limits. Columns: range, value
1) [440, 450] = 307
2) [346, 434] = 282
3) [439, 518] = 300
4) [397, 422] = 304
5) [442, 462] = 304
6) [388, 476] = 305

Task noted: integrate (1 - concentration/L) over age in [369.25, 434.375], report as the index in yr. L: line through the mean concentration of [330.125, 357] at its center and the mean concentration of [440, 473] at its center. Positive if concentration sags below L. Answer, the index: -4.8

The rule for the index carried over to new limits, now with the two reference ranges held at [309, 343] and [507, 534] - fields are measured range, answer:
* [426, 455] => -5.0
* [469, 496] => -4.2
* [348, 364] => 0.7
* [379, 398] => -2.6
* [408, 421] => -2.3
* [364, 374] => 0.2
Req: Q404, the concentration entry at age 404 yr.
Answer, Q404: 300.8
